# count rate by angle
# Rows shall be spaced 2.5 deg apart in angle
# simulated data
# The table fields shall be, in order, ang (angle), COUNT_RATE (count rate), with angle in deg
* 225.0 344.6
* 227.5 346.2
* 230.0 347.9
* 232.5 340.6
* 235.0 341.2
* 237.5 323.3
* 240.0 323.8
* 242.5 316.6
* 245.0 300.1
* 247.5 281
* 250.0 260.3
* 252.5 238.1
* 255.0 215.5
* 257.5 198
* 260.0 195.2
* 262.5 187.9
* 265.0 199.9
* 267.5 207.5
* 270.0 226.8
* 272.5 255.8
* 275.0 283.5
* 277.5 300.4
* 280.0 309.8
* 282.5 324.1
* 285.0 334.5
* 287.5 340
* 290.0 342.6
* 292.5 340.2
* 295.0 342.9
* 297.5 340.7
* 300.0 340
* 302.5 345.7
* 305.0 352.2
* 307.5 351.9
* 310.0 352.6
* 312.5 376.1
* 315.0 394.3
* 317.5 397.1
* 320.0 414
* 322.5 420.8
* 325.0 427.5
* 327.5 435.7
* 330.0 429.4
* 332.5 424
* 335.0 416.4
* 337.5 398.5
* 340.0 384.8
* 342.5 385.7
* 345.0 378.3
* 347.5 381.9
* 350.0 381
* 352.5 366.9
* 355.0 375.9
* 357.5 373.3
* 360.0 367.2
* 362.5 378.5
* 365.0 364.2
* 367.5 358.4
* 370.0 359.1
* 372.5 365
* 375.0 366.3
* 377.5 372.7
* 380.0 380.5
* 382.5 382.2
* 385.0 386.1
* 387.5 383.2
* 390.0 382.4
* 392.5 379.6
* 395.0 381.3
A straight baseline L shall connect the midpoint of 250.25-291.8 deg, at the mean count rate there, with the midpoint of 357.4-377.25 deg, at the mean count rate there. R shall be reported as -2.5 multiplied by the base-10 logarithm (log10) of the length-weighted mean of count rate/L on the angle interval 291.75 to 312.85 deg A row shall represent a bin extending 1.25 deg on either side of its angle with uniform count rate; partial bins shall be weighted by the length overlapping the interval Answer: -0.18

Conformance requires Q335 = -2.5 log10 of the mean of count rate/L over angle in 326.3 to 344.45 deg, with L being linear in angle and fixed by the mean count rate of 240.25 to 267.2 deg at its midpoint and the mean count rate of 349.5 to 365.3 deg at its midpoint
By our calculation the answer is -0.19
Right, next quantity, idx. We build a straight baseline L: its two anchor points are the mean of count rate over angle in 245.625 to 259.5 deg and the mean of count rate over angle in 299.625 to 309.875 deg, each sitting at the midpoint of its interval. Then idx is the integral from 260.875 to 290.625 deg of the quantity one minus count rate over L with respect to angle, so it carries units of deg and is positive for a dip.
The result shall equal 1.7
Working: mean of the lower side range 239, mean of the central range 274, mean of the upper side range 349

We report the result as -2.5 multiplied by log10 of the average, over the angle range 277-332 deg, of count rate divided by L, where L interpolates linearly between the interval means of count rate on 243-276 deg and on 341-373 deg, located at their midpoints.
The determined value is -0.22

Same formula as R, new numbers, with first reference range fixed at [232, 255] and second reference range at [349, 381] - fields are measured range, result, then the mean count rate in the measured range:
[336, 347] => -0.09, 387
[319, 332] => -0.22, 426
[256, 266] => 0.49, 196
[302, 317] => -0.09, 365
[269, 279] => 0.17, 269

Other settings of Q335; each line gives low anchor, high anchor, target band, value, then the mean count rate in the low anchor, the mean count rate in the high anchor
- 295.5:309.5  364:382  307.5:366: -0.103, 346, 367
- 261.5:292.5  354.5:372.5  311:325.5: -0.245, 279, 368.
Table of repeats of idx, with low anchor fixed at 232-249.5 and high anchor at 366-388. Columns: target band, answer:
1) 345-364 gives -0.7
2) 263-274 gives 3.5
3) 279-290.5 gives 0.1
